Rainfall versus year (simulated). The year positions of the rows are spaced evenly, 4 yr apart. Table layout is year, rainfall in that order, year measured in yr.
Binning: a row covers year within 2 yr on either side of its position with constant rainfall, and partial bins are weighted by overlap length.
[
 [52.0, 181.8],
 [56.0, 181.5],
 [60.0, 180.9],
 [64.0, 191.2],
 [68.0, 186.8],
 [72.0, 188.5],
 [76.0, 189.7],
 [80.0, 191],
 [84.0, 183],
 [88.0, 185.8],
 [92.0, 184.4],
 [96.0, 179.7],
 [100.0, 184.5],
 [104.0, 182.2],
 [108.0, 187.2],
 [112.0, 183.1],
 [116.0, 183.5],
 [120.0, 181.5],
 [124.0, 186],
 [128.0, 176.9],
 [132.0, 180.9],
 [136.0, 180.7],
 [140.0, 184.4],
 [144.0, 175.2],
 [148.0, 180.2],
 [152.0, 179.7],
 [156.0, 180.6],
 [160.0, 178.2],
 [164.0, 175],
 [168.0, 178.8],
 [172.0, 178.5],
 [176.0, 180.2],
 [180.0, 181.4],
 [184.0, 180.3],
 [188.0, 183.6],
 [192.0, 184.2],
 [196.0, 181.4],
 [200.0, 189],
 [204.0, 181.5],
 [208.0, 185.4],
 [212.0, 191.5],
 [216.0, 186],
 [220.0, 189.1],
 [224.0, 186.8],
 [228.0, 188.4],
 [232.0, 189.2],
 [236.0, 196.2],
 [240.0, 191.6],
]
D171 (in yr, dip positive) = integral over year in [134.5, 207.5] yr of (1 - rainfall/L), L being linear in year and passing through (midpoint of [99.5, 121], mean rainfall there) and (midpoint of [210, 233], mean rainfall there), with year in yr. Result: 2.15 yr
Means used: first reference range 184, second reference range 188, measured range 181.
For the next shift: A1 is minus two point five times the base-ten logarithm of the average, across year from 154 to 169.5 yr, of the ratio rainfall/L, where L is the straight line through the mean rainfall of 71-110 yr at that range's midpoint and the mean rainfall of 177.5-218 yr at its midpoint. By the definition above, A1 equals 0.04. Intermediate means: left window 186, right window 184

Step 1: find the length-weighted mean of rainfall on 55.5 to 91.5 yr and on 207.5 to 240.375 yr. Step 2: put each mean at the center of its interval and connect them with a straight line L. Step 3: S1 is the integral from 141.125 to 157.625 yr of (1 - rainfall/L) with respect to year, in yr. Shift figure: 0.8 yr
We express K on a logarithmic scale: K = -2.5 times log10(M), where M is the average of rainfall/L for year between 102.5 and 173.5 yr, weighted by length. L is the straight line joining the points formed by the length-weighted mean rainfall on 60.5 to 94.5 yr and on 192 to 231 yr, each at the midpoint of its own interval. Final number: 0.04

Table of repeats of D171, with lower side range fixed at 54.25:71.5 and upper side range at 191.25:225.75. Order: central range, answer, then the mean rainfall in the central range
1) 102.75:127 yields 0.26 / 184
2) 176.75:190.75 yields 0.32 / 182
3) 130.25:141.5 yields 0.24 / 182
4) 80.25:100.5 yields 0.17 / 184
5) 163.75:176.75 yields 0.53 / 178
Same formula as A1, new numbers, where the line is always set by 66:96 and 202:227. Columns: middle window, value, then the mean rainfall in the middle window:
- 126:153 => 0.04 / 180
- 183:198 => 0.02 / 183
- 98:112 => 0.01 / 184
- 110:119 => 0.02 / 183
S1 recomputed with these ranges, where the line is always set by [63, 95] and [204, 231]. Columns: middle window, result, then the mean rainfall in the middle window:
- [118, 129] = 0.3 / 182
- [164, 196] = 1.1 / 181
